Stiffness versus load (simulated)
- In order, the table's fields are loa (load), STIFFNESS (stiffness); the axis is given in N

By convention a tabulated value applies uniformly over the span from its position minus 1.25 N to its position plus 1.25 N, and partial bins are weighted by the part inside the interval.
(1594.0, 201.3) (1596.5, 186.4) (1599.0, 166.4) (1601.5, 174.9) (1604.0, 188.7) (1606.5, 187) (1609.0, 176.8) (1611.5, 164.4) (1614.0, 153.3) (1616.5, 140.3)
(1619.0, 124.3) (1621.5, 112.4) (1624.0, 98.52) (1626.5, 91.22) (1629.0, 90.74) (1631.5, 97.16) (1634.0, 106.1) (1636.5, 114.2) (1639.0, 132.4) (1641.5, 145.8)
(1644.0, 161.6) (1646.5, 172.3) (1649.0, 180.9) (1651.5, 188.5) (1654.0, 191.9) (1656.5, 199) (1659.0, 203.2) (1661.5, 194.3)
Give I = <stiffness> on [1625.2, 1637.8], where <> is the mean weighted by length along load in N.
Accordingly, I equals 100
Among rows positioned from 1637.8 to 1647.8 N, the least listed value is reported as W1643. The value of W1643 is 132.4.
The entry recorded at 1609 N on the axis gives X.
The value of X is 176.8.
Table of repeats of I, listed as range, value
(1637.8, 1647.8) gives 153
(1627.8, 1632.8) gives 94.1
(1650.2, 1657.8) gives 193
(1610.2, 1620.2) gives 146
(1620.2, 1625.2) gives 106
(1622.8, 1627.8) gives 94.8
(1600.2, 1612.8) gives 178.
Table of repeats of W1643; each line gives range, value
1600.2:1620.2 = 124.3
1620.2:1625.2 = 98.52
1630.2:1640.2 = 97.16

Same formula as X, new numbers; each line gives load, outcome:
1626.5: 91.22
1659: 203.2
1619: 124.3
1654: 191.9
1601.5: 174.9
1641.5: 145.8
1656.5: 199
